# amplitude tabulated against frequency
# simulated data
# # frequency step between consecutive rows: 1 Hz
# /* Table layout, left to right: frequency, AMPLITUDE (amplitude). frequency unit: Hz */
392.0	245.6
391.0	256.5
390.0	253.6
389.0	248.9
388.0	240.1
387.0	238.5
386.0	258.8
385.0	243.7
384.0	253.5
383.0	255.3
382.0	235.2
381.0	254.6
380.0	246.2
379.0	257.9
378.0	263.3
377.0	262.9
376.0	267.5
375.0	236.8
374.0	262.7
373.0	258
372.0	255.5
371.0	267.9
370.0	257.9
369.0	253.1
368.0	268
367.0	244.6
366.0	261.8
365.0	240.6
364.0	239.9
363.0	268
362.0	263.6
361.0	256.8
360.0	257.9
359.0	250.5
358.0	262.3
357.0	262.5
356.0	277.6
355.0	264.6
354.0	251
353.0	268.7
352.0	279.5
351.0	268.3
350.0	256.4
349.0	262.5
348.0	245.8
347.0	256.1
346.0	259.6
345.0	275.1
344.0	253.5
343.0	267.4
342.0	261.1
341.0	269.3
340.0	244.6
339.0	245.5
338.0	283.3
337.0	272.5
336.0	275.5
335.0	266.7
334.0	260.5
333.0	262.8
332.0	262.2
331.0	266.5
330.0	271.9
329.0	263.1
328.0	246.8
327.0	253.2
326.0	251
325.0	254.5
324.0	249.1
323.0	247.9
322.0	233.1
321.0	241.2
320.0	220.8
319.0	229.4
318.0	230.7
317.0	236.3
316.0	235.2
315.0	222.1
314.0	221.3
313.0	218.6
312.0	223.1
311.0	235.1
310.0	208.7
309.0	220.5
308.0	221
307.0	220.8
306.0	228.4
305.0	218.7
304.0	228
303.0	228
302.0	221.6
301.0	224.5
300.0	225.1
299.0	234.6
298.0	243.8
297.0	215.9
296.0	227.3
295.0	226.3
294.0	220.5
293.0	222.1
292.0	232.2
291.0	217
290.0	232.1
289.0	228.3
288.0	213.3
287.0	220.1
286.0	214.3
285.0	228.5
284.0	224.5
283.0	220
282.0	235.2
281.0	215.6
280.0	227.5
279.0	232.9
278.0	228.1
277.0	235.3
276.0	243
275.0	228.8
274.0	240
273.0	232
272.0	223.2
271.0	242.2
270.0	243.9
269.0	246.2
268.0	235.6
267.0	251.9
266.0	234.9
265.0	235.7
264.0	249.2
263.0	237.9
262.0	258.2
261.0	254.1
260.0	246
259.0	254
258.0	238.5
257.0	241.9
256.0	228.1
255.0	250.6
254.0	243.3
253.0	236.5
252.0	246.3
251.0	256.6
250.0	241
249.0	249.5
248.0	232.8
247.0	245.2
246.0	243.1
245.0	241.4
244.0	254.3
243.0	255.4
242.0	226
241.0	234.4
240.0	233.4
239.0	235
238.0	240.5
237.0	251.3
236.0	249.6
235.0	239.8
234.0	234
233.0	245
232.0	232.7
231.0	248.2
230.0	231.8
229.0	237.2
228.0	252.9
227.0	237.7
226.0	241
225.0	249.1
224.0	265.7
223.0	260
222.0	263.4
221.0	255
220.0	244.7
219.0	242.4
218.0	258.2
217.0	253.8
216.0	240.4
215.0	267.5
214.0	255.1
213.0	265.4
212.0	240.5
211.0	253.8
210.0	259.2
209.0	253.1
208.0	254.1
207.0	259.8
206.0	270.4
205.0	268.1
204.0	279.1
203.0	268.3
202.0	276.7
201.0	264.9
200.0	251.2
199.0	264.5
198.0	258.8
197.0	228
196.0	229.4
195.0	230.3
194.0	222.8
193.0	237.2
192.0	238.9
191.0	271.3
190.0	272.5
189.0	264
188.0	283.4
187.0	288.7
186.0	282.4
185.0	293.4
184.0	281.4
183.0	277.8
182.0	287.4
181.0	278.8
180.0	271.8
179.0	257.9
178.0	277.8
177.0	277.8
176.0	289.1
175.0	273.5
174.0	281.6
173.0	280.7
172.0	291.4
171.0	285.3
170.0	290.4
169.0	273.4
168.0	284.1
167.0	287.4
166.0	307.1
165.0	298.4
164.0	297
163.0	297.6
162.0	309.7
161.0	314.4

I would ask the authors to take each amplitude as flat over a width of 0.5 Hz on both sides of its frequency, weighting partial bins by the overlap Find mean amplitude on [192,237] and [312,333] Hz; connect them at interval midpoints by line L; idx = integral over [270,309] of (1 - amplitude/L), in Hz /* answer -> 2.9 Hz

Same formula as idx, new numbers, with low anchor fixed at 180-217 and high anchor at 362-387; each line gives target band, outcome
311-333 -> 1.25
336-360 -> -0.66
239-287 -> 3.83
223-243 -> 1.39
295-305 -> 1.18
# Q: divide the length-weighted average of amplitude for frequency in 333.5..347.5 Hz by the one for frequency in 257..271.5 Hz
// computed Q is 1.08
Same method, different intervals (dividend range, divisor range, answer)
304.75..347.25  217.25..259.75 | 1.01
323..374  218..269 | 1.06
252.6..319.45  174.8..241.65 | 0.90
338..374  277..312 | 1.15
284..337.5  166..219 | 0.88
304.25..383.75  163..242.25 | 0.96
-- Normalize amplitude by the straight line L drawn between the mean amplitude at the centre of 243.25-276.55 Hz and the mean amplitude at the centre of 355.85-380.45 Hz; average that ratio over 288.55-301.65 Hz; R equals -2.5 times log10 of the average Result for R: 0.095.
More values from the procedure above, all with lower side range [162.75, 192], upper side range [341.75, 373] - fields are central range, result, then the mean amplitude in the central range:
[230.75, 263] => 0.13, 243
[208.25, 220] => 0.10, 253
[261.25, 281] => 0.14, 238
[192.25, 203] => 0.13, 247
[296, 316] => 0.18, 225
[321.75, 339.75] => 0.02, 259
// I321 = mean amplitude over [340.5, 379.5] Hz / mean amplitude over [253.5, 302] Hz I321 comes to 1.11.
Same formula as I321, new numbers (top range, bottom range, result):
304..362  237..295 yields 1.06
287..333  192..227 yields 0.92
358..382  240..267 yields 1.05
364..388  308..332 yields 1.06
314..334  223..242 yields 1.02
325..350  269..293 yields 1.14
